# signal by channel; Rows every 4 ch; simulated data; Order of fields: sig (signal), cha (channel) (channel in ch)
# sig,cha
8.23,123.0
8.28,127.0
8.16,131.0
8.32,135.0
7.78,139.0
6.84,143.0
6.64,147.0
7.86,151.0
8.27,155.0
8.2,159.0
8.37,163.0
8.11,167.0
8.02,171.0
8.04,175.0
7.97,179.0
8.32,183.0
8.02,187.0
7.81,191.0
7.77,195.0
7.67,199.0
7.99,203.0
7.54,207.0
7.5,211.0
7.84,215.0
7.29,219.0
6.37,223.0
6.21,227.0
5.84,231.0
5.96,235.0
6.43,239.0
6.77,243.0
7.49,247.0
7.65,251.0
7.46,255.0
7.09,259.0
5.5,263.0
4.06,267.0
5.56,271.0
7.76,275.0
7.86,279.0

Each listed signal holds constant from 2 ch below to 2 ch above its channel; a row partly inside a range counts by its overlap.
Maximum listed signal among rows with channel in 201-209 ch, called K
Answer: 7.99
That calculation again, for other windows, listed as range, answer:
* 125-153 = 8.32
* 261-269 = 5.5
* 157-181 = 8.37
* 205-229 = 7.84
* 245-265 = 7.65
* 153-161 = 8.27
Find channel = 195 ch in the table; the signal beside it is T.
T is 7.77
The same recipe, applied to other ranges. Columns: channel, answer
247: 7.49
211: 7.5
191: 7.81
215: 7.84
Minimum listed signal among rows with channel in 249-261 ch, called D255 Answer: 7.09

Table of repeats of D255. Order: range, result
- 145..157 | 6.64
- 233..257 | 5.96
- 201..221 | 7.29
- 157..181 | 7.97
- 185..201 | 7.67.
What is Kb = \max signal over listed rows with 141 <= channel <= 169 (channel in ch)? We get 8.37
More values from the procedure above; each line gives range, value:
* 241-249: 7.49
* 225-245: 6.77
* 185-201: 8.02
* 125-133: 8.28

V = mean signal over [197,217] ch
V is 7.71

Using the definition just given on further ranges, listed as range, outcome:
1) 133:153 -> 7.49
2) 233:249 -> 6.66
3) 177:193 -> 8.03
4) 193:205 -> 7.81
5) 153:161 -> 8.23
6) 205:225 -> 7.31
